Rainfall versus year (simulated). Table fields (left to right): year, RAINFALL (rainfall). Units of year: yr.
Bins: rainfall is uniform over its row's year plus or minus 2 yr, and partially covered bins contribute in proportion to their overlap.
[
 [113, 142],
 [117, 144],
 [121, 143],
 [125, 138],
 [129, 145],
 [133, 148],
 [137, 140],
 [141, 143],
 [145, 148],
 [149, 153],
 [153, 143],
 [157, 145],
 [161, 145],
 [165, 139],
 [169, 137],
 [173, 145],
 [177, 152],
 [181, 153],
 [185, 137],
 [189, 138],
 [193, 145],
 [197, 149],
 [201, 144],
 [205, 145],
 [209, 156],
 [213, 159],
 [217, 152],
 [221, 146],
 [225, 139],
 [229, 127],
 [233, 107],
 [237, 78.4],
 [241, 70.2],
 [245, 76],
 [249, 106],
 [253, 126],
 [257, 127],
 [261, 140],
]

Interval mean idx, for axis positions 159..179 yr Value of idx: 144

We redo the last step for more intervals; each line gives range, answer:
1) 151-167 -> 143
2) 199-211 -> 148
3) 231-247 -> 82.9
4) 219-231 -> 137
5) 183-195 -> 140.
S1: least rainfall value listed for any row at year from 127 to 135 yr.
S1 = 145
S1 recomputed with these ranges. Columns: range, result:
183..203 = 137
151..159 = 143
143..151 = 148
